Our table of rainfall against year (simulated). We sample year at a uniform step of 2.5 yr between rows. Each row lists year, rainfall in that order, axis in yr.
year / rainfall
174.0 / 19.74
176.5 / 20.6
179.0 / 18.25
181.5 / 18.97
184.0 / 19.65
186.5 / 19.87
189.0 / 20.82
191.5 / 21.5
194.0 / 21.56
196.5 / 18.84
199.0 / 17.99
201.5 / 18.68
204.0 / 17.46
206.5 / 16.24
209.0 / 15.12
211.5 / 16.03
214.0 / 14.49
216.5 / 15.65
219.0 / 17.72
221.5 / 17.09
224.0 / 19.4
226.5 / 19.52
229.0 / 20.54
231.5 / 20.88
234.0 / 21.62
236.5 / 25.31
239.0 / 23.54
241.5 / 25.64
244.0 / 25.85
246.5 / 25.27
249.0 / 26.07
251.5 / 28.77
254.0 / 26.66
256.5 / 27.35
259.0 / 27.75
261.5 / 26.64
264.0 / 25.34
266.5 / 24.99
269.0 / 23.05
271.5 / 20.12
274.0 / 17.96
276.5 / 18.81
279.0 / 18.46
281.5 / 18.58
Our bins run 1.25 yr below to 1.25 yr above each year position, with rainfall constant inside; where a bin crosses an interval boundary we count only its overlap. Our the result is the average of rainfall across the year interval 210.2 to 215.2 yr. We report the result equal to 15.3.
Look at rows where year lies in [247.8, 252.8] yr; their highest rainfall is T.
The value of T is 28.77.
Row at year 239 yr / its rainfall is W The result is 23.54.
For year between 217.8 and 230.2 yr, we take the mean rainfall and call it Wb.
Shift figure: 18.9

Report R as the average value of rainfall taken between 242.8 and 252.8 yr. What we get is 26.5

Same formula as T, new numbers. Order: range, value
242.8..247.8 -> 25.85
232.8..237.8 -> 25.31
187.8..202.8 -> 21.56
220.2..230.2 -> 20.54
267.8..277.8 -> 23.05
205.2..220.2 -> 17.72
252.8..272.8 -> 27.75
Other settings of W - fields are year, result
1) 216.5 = 15.65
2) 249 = 26.07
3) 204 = 17.46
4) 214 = 14.49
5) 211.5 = 16.03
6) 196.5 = 18.84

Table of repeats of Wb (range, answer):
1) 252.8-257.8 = 27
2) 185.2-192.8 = 20.7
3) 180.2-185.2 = 19.3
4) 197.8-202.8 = 18.3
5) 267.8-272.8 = 21.5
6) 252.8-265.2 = 26.8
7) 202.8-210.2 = 16.3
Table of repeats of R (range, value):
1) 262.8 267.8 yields 25.1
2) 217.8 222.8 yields 17.4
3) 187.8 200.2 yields 20.1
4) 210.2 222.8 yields 16.2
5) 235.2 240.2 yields 24.4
